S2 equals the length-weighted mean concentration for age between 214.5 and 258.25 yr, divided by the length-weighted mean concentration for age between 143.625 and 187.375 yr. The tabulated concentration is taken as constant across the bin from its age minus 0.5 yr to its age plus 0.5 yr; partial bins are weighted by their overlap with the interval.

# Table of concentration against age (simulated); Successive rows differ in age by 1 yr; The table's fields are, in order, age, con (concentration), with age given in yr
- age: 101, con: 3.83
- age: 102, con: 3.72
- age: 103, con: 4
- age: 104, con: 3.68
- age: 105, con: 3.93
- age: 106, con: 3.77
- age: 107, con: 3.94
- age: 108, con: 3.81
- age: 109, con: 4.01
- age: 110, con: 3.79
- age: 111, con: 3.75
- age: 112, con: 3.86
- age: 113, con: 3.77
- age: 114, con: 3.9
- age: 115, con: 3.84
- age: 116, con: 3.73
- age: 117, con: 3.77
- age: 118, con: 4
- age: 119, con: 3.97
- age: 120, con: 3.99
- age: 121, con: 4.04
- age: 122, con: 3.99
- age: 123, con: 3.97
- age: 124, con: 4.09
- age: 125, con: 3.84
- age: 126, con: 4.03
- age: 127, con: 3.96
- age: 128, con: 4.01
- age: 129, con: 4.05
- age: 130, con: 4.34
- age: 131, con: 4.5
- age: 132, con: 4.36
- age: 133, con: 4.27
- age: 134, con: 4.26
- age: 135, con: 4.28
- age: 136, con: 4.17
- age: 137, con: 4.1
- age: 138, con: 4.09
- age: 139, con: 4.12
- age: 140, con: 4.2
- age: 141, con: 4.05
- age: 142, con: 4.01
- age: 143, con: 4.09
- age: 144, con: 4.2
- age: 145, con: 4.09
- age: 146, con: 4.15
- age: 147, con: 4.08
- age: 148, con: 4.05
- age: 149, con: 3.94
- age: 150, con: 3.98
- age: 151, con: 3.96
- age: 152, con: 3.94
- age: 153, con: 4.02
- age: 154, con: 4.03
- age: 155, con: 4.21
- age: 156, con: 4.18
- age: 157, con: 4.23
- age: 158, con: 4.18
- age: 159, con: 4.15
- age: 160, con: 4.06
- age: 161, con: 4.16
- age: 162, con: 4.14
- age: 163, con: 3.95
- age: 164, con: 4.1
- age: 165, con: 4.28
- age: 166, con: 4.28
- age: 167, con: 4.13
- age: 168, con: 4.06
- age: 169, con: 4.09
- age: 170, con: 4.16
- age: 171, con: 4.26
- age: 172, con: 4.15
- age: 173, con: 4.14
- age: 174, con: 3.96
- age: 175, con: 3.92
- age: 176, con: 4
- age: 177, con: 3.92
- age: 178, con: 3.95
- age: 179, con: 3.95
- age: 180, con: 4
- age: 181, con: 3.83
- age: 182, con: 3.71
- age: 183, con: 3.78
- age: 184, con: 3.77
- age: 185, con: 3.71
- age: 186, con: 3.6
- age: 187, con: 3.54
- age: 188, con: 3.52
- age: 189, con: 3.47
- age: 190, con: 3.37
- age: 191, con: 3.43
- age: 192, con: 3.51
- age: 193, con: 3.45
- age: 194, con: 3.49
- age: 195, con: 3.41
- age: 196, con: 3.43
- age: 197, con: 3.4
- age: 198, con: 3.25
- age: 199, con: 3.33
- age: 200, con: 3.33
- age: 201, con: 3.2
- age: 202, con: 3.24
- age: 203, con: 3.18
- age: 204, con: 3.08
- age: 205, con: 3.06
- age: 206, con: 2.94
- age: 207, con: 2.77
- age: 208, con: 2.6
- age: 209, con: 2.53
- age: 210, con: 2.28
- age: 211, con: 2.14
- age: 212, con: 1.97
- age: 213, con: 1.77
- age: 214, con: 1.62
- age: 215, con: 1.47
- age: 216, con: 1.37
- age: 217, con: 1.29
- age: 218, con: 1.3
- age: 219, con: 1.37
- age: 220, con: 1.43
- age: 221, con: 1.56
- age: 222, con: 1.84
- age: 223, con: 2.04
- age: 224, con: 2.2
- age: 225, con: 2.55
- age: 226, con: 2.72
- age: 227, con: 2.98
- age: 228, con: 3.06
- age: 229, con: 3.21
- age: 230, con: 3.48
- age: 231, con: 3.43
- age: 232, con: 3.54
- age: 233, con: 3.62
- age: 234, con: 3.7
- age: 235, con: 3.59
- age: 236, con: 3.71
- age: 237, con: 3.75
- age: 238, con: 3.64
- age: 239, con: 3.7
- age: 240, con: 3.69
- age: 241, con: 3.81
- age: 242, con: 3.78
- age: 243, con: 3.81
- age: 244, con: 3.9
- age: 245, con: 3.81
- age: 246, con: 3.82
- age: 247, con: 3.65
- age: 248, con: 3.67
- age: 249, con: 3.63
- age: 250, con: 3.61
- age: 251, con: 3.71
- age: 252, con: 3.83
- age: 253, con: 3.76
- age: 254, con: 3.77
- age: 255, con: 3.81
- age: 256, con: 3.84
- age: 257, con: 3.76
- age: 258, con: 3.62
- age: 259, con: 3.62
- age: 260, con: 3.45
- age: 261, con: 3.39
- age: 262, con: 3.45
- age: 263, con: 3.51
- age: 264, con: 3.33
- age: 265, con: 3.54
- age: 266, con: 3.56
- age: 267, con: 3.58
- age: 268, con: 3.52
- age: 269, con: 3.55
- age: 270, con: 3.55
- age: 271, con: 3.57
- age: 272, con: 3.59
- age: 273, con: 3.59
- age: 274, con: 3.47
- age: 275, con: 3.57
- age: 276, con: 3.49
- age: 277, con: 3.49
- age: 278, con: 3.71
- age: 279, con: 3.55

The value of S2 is 0.78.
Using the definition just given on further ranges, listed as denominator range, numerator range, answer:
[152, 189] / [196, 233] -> 0.64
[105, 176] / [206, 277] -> 0.77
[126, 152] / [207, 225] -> 0.45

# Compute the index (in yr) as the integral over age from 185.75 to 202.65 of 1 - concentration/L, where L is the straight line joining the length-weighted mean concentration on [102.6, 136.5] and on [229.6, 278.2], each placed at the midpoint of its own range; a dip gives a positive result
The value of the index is 1.7 yr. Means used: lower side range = 3.99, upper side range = 3.63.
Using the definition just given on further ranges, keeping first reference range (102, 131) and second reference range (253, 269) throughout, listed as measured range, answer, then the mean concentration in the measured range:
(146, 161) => -0.9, 4.08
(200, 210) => 2.1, 2.94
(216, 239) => 5.9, 2.72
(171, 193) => 0.0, 3.78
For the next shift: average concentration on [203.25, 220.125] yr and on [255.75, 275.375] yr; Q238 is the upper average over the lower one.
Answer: 1.7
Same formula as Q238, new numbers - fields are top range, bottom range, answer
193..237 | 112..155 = 0.67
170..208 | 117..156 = 0.87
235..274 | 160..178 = 0.89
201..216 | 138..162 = 0.60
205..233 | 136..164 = 0.57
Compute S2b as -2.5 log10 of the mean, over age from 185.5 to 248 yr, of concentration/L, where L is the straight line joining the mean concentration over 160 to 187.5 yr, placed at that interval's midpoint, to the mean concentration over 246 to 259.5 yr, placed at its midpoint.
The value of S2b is 0.27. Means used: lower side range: 3.98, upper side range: 3.72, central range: 2.99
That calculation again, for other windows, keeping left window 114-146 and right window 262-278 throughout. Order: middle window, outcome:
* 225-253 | 0.02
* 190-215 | 0.29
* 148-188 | -0.02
